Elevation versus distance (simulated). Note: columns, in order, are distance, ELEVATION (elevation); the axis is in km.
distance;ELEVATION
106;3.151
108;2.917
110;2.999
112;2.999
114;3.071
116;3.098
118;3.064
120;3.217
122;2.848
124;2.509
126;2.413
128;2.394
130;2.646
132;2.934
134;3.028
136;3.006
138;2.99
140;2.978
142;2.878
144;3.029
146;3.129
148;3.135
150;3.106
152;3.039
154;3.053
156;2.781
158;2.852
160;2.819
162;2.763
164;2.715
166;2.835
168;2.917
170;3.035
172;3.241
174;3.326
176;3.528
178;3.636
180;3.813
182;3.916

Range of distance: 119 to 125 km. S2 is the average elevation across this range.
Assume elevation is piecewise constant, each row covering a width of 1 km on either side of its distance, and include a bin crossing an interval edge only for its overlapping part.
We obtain 2.86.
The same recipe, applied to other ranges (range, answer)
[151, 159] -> 2.93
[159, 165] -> 2.77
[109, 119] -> 3.05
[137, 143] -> 2.95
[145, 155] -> 3.09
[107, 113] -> 2.97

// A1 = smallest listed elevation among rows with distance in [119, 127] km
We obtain 2.413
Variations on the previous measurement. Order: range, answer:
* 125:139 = 2.394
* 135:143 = 2.878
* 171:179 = 3.241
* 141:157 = 2.781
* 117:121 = 3.064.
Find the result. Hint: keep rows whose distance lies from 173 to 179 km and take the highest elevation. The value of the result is 3.636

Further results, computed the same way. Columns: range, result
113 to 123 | 3.217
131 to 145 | 3.029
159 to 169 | 2.917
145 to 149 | 3.135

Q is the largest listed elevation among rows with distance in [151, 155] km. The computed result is 3.053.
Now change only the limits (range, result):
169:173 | 3.241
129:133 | 2.934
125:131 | 2.646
